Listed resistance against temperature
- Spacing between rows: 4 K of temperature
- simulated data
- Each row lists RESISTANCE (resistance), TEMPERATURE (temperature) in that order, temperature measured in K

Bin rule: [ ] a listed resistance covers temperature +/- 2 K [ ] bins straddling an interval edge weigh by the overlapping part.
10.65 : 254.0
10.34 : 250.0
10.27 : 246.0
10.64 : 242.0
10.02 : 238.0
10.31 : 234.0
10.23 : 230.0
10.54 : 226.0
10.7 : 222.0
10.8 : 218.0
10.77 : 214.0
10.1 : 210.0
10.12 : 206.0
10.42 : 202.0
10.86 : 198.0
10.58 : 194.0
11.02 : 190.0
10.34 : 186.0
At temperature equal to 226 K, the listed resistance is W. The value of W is 10.54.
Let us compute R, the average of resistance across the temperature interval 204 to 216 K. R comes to 10.3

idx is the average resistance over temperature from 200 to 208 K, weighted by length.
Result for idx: 10.3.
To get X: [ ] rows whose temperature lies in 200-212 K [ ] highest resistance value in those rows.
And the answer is 10.42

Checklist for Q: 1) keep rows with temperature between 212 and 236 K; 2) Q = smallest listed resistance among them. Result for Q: 10.23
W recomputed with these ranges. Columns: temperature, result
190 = 11.02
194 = 10.58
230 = 10.23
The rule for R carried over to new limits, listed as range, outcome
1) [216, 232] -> 10.6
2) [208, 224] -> 10.6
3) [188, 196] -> 10.8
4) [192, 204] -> 10.6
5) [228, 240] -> 10.2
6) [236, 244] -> 10.3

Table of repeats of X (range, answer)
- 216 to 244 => 10.8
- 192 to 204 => 10.86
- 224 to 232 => 10.54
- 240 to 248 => 10.64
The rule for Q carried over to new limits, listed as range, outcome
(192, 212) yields 10.1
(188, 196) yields 10.58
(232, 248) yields 10.02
